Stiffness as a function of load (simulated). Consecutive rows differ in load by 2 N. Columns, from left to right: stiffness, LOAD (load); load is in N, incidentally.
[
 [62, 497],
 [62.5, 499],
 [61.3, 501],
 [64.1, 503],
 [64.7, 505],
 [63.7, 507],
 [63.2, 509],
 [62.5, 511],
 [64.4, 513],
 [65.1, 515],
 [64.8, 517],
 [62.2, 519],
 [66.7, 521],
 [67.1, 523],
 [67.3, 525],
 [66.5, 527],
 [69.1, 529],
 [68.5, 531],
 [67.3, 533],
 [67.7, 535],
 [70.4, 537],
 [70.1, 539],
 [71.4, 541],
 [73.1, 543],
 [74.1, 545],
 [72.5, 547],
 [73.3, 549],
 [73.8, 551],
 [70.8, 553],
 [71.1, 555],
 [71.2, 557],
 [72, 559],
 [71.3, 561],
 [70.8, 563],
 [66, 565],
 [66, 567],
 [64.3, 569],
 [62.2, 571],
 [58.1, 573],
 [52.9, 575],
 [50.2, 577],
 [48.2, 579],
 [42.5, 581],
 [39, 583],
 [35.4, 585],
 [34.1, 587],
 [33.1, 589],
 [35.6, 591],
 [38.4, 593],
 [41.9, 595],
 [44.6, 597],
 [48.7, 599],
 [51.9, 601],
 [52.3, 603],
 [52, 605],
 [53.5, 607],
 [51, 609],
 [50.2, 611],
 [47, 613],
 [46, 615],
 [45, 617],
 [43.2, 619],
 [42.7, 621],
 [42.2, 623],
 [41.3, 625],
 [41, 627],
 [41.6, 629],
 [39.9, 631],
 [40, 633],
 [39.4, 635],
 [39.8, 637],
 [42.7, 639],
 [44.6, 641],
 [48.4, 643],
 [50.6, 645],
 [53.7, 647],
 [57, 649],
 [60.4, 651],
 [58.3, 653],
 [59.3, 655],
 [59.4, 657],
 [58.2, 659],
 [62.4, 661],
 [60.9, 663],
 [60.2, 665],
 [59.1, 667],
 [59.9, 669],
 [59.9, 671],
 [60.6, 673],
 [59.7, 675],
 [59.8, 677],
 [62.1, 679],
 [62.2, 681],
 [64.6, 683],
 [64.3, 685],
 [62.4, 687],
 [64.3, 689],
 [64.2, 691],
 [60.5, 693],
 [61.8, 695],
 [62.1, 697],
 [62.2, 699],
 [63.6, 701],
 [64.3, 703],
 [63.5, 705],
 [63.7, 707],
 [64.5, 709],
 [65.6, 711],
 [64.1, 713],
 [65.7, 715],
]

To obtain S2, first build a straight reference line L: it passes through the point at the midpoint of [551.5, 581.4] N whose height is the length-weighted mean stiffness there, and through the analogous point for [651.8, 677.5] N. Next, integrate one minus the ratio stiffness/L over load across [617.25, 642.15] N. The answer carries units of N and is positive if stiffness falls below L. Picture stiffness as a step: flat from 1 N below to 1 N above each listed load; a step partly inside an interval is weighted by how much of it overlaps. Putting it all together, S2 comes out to 7.9 N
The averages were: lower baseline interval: 63.1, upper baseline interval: 59.8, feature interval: 41.7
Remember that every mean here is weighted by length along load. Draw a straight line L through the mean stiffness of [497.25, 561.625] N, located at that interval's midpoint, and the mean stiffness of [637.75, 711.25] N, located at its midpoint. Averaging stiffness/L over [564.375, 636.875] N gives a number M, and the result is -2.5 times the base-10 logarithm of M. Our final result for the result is 0.34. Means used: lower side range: 67.8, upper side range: 59.6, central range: 46.5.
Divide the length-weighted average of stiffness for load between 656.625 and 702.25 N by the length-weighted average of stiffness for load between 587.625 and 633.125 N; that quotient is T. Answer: 1.38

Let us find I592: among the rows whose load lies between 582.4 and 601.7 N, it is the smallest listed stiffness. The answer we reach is 33.1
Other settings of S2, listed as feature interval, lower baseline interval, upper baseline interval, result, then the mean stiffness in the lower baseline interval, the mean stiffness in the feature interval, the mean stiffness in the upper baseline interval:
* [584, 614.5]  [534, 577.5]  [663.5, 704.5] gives 9.83 N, 68.1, 44.7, 61.9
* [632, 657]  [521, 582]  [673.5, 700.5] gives 5.36 N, 66.3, 49.9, 62.3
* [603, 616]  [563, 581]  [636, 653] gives 0.95 N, 58.3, 50.1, 50.2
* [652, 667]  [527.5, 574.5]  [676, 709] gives 1.07 N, 69.1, 59.8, 62.9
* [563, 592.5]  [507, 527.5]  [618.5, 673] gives 4.45 N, 64.9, 49.7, 50.8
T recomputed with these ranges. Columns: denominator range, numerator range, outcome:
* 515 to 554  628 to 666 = 0.74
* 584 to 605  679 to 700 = 1.49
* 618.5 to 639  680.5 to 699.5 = 1.53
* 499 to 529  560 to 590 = 0.82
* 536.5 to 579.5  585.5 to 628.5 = 0.66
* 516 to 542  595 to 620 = 0.72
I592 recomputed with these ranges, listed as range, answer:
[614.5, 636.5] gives 39.4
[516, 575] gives 52.9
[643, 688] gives 48.4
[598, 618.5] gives 45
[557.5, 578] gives 50.2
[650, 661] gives 58.2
